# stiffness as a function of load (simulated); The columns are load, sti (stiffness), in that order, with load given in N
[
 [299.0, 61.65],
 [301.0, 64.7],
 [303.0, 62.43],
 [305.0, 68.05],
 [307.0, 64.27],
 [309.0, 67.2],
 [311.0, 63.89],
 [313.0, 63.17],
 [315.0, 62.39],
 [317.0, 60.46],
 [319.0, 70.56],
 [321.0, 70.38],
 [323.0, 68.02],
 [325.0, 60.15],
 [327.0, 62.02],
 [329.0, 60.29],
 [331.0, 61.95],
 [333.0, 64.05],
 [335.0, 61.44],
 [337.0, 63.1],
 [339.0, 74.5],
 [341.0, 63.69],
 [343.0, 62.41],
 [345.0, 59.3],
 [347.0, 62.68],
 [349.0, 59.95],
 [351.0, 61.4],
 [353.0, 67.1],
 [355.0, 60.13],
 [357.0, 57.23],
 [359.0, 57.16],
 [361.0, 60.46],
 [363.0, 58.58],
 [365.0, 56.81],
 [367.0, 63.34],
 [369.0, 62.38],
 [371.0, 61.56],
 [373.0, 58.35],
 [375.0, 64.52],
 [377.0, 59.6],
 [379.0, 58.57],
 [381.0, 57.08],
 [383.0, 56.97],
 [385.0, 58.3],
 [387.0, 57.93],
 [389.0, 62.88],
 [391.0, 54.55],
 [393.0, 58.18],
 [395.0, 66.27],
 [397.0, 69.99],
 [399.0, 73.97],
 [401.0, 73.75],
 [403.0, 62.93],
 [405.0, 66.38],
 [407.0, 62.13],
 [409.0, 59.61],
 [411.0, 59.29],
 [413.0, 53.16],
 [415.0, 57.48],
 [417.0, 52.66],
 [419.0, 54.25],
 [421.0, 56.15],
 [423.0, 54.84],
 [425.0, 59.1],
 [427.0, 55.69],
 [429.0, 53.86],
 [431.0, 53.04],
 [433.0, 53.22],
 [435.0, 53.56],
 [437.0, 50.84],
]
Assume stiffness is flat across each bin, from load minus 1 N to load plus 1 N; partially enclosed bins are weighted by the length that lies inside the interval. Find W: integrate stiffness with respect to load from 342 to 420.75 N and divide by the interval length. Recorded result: 60.7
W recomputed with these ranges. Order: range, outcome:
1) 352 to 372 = 60.5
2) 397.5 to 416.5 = 63.1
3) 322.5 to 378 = 61.8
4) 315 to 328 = 65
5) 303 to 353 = 64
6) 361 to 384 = 59.8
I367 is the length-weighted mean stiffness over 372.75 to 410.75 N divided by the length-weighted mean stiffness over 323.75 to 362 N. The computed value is 1.00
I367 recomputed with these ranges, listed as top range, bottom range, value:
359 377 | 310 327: 0.93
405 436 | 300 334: 0.87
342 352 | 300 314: 0.94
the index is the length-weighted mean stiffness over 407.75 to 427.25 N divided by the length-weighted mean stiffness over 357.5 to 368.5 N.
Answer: 0.95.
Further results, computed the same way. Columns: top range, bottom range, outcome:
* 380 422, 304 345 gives 0.94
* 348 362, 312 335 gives 0.95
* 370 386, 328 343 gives 0.93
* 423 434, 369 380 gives 0.91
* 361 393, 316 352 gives 0.93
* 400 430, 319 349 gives 0.92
